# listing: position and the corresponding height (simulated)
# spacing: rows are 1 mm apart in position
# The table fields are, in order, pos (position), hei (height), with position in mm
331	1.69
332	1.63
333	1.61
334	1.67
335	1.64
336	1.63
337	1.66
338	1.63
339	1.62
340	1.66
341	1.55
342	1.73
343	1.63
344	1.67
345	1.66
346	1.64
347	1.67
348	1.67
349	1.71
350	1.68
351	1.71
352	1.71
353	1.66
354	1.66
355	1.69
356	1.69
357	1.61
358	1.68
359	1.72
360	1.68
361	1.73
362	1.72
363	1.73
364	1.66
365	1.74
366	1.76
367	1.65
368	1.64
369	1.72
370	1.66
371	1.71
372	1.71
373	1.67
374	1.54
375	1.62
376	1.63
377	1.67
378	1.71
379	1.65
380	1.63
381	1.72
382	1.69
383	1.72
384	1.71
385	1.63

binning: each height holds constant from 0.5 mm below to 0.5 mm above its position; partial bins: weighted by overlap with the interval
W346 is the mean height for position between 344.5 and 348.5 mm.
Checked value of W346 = 1.66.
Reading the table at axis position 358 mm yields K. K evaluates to 1.68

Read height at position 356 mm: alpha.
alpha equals 1.69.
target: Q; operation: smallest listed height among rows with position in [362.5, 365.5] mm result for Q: 1.66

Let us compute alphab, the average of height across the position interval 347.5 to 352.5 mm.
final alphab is 1.7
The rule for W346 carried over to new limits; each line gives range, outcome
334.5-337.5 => 1.64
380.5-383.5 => 1.71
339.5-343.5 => 1.64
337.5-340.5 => 1.64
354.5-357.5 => 1.66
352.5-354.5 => 1.66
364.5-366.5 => 1.75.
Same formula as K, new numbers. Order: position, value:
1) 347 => 1.67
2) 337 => 1.66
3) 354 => 1.66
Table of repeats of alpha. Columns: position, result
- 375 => 1.62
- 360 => 1.68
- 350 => 1.68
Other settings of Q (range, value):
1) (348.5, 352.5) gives 1.68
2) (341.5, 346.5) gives 1.63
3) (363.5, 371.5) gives 1.64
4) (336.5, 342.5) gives 1.55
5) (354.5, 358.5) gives 1.61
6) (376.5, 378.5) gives 1.67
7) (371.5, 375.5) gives 1.54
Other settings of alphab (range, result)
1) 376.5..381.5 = 1.68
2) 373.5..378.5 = 1.63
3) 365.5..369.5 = 1.69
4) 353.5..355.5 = 1.67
